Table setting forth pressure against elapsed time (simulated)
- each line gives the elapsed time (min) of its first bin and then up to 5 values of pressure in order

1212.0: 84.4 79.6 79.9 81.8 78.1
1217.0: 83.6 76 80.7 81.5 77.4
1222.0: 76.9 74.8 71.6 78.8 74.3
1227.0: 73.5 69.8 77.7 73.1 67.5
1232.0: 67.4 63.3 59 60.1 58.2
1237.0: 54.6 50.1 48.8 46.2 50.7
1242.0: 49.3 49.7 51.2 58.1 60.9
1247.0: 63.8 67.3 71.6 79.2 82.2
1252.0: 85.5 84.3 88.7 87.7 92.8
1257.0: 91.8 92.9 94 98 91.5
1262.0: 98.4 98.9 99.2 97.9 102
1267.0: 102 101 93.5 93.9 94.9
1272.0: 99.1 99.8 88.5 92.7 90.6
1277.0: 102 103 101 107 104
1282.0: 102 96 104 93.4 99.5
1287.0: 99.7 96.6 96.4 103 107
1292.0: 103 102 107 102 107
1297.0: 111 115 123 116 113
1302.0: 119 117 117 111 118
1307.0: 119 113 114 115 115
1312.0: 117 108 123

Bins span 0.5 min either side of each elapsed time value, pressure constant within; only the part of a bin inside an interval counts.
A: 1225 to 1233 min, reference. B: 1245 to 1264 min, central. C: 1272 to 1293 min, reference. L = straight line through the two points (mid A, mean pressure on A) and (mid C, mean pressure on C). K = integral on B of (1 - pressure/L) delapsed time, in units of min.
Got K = 0.1 min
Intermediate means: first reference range 71.8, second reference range 99.5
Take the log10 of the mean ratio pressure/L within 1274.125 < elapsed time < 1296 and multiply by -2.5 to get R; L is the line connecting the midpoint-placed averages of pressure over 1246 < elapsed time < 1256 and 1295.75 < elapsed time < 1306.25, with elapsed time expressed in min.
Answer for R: 0.03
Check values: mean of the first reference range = 78.7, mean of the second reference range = 115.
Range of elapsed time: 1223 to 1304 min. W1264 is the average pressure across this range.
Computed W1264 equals 87.4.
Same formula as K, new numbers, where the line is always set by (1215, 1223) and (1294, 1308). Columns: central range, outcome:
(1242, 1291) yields 4.62 min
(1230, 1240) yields 3.13 min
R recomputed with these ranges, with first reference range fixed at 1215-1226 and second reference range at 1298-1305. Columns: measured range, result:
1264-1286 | 0.06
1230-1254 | 0.37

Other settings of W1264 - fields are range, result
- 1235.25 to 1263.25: 72.7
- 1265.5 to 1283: 98.6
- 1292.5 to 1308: 113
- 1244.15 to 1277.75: 88.9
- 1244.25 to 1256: 75.6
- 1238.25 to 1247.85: 53.6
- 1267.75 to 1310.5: 105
